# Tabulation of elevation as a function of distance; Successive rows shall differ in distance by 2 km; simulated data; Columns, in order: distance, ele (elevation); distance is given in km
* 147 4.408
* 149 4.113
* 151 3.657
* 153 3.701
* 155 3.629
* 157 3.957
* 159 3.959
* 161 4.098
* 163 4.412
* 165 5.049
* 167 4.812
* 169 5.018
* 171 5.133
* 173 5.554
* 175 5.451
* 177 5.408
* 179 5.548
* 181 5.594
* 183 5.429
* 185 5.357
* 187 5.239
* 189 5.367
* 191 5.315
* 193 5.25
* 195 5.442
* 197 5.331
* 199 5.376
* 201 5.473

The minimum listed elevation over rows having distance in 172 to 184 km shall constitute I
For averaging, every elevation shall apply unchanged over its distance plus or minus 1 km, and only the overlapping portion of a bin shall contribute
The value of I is 5.408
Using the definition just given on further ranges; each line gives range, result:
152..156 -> 3.629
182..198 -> 5.239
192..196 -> 5.25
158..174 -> 3.959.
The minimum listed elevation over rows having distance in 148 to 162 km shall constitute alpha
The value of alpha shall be 3.629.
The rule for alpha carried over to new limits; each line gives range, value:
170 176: 5.133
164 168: 4.812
